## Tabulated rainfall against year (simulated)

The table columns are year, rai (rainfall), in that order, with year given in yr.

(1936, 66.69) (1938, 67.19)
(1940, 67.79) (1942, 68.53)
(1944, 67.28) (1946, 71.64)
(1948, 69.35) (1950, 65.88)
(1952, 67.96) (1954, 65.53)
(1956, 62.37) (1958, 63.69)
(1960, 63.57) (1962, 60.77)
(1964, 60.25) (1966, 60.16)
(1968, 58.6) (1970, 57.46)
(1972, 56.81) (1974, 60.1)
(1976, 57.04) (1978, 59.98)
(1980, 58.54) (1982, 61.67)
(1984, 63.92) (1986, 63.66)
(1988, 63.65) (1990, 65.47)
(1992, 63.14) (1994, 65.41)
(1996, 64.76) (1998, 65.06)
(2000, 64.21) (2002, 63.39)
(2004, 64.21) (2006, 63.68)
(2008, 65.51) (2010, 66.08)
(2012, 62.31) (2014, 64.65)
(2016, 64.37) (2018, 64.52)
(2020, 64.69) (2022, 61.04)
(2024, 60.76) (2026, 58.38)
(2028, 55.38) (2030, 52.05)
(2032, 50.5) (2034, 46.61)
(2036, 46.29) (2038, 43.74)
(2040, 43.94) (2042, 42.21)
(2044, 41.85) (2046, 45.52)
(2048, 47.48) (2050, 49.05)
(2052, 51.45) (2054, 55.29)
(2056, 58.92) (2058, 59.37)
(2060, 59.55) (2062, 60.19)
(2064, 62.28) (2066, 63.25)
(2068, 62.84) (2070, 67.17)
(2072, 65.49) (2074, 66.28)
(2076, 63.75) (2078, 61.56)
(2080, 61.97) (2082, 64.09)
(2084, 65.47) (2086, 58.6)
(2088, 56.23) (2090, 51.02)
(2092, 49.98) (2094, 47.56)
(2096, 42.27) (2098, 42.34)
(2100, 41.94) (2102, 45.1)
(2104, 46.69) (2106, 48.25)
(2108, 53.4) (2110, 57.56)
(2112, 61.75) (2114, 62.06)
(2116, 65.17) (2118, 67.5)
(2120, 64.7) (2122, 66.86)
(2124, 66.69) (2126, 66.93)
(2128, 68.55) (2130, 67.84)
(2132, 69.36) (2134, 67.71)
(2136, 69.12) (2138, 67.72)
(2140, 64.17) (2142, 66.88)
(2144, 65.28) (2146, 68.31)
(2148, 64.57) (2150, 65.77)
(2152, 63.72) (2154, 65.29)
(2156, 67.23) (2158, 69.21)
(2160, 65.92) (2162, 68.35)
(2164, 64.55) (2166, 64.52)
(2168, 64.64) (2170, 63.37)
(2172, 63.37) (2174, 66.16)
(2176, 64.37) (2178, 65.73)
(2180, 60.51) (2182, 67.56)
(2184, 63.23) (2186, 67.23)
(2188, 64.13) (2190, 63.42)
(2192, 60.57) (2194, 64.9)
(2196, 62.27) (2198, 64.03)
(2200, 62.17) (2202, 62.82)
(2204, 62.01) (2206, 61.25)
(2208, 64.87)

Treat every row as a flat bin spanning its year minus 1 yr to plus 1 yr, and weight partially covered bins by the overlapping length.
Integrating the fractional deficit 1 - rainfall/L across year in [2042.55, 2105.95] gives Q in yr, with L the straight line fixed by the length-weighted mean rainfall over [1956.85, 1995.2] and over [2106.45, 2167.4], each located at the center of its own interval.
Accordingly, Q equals 8.6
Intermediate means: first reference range 61.3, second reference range 65.4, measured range 55.1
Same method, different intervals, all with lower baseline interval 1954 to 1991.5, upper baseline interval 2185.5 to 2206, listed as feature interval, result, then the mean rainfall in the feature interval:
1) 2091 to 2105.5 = 4.0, 45.2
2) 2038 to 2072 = 4.1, 54.4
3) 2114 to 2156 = -2.6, 66.5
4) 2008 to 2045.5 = 3.9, 55.1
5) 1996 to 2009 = -0.6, 64.4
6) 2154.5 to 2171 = -0.8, 66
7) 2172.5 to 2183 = -0.3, 64.8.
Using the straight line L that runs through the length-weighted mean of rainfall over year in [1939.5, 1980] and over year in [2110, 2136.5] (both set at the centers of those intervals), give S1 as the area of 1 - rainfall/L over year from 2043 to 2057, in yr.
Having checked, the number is 3.2 yr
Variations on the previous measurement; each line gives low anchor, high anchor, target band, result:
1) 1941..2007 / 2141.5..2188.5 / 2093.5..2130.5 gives 4.5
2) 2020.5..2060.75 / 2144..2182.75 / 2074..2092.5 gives -1.1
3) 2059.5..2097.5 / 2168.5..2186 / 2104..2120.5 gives 0.5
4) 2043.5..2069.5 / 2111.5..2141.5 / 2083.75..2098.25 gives 2.2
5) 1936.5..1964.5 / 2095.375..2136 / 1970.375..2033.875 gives 2.3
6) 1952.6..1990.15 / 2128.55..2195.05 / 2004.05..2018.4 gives -0.5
